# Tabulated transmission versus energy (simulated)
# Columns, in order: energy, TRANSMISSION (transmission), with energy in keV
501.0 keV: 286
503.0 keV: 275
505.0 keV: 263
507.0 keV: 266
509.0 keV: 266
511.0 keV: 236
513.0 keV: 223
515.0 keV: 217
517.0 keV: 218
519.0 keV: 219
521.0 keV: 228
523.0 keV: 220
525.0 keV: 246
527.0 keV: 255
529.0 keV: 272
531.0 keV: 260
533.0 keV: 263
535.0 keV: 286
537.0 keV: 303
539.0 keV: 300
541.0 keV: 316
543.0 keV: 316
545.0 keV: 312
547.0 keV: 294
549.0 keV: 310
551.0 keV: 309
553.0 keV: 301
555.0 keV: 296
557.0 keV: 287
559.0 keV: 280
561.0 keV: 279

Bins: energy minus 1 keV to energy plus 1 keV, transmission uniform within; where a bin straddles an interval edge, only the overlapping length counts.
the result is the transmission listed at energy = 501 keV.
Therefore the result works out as 286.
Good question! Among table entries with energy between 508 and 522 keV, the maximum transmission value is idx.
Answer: 266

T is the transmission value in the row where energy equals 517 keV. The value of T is 218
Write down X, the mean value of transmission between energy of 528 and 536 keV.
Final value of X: 270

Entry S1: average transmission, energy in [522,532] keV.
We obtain 251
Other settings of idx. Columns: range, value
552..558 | 301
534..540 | 303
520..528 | 255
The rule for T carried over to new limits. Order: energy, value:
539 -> 300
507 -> 266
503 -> 275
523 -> 220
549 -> 310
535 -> 286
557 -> 287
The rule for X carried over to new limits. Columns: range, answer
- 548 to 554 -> 307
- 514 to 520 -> 218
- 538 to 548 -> 308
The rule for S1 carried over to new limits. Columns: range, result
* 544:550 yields 305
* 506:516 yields 242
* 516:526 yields 226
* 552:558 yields 295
